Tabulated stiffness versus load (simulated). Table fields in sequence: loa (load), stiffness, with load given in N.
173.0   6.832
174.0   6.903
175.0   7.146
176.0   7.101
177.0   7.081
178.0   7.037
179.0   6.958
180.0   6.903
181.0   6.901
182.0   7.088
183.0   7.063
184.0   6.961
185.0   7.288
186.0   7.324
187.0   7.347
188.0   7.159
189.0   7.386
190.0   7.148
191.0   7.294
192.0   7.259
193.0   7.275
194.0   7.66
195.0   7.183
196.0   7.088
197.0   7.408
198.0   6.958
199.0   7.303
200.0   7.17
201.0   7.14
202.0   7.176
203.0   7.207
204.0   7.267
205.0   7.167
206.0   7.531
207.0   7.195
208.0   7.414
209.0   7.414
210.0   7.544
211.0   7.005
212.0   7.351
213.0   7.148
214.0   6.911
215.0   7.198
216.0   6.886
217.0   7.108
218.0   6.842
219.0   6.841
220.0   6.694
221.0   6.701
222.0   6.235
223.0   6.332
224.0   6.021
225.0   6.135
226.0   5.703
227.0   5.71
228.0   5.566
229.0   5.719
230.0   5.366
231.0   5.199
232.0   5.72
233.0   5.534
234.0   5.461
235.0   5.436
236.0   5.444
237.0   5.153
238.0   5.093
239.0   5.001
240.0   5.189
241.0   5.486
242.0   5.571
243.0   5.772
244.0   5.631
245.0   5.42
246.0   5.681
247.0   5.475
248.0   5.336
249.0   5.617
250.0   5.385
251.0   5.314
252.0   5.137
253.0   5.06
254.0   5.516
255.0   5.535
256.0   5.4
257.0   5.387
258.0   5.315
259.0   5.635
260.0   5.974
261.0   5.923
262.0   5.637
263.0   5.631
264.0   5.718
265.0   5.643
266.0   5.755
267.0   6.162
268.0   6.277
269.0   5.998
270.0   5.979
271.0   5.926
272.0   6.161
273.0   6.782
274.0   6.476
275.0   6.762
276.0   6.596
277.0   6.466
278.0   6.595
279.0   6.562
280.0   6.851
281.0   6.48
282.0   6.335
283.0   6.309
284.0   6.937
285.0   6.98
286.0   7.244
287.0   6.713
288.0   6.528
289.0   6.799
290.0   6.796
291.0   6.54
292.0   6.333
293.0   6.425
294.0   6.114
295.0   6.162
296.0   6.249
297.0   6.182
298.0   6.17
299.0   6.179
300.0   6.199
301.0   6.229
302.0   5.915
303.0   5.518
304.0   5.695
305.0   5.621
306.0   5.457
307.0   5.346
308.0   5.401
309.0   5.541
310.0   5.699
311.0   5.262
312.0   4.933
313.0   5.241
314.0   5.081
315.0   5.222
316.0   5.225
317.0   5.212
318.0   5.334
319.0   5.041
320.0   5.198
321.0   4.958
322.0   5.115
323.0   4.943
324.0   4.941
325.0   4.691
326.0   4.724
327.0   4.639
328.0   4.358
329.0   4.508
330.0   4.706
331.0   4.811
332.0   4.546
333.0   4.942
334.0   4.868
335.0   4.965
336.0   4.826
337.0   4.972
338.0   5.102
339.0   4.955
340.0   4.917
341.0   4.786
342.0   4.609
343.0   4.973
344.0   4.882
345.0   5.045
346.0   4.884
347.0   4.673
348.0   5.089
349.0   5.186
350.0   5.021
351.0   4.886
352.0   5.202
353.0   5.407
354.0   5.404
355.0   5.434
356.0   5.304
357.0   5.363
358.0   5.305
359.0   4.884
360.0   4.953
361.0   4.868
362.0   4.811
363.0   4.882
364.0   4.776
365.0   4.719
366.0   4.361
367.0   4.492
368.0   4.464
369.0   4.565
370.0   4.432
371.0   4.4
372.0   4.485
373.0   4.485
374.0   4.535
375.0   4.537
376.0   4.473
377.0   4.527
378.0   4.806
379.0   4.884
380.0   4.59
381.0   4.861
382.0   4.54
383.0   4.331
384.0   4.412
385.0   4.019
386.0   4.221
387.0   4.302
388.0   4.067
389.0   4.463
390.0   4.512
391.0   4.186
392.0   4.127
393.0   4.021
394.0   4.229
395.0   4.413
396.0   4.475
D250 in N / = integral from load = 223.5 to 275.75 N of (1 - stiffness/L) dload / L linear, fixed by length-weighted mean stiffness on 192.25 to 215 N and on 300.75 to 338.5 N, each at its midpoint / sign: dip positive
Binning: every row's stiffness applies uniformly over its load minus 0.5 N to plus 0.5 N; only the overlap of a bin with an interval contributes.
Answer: 5.9 N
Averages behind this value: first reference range 7.25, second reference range 5.12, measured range 5.66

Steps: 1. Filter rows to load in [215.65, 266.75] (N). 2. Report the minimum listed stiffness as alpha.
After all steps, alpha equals 5.001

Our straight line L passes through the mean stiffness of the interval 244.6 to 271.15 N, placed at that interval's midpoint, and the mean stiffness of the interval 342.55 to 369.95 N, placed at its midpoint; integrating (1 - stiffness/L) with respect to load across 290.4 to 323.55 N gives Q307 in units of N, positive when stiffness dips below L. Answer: -2.1 N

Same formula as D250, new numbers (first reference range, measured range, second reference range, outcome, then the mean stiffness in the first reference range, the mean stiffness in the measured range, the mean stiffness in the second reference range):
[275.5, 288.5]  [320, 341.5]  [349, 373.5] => 2.8 N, 6.66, 4.83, 4.88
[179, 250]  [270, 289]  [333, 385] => -2.7 N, 6.52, 6.58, 4.82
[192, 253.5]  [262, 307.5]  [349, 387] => -4.9 N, 6.31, 6.26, 4.75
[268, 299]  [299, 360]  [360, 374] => 3.4 N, 6.47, 5.13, 4.61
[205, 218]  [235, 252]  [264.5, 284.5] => 3.4 N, 7.21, 5.4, 6.35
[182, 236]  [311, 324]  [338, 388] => 0.6 N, 6.79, 5.12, 4.77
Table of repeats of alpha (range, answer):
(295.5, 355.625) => 4.358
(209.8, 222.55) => 6.235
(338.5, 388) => 4.019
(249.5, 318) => 4.933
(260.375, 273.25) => 5.631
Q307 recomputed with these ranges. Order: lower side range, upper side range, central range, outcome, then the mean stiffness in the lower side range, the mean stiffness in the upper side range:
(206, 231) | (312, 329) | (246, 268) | 1.6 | 6.62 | 4.98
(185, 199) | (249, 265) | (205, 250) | 1.4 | 7.27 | 5.51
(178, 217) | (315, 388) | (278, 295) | -2.3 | 7.2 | 4.81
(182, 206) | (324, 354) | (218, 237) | 2.3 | 7.23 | 4.88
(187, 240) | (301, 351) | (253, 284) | -1.1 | 6.63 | 5.06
